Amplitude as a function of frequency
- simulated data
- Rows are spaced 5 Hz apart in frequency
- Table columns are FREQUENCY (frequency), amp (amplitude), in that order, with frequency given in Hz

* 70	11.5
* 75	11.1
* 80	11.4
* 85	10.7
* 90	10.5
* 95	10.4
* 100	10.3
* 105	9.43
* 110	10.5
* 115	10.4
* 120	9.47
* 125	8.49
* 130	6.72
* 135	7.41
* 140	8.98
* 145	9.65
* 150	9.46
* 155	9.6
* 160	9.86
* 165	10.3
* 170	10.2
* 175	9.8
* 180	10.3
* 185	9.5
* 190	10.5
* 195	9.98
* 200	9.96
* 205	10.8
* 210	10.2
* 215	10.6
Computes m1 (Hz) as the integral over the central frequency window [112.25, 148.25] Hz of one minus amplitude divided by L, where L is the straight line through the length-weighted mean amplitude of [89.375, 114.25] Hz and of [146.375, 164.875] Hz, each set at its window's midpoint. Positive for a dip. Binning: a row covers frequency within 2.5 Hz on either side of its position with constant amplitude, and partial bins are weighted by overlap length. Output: 4.3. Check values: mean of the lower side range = 10.2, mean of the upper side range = 9.73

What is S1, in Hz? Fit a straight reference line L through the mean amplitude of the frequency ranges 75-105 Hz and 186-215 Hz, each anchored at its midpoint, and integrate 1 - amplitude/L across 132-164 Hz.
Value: 3.8 Hz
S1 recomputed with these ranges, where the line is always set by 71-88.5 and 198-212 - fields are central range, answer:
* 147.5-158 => 1.1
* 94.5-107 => 1.1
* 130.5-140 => 2.7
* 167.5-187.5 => 1.0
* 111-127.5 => 2.0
